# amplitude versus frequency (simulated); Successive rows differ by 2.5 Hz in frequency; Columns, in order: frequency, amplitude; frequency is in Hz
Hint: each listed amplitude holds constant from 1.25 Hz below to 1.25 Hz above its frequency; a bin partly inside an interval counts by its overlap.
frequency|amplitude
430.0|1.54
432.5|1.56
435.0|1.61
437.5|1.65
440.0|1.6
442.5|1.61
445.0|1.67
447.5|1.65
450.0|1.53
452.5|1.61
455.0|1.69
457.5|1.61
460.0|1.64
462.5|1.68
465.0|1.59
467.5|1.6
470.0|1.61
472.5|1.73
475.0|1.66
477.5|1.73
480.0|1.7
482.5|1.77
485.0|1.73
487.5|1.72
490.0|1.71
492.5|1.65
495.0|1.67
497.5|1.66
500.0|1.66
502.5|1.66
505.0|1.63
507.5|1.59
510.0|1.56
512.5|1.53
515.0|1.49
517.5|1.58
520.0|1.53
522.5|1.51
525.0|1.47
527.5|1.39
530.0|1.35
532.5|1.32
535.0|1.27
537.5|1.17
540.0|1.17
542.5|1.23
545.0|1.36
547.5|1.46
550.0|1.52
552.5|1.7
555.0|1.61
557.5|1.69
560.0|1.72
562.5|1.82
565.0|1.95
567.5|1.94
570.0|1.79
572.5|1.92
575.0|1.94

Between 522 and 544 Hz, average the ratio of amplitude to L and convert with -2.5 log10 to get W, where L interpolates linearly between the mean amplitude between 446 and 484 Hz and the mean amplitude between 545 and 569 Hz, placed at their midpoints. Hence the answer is 0.27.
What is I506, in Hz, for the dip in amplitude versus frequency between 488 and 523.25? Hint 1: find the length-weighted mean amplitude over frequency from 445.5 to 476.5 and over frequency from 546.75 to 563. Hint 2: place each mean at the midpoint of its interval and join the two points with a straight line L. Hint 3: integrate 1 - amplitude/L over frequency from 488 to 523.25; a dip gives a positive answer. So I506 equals 0.7 Hz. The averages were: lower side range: 1.64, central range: 1.61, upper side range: 1.64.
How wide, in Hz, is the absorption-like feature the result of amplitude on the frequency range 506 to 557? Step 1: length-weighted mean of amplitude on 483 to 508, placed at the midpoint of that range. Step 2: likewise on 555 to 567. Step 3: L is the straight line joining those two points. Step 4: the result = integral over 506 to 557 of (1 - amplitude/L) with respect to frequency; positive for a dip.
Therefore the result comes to 8.49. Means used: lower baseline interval 1.67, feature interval 1.45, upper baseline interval 1.78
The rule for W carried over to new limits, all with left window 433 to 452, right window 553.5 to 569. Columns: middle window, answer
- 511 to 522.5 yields 0.13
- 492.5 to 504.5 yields 0.02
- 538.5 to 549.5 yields 0.32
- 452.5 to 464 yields -0.01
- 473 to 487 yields -0.03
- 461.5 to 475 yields 0.01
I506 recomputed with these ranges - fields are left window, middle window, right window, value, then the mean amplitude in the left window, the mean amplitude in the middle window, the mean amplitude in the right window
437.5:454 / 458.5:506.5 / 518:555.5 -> -4.5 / 1.62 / 1.67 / 1.4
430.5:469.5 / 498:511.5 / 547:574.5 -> 0.5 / 1.62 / 1.62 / 1.75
